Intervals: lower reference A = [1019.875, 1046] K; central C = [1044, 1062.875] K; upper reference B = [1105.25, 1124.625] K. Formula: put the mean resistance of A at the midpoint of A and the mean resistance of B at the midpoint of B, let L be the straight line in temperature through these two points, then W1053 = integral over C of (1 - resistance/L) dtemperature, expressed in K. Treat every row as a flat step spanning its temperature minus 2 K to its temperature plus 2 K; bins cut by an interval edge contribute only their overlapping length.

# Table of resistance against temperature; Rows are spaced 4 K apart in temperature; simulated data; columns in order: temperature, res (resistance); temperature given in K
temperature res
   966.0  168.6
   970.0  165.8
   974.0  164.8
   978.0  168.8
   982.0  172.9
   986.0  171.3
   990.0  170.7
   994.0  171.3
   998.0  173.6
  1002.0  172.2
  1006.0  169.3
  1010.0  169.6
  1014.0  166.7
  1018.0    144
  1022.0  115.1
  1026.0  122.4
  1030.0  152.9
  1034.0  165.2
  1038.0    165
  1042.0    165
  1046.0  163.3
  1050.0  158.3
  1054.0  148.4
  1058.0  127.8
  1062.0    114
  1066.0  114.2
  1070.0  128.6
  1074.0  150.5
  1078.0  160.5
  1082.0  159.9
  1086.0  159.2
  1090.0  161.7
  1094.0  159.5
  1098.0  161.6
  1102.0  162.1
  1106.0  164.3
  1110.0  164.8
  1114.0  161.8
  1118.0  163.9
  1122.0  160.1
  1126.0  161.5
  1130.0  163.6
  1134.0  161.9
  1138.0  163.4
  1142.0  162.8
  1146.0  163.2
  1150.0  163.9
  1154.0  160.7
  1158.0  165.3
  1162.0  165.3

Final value 1.01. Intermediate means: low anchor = 149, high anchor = 163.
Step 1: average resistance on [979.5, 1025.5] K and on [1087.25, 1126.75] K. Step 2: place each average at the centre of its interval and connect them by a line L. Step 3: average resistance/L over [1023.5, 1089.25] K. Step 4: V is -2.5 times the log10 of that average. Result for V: 0.10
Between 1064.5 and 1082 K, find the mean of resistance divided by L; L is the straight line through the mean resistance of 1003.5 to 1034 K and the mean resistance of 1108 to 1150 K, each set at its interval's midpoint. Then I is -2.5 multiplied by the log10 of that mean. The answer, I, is 0.11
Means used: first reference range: 150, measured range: 142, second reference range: 163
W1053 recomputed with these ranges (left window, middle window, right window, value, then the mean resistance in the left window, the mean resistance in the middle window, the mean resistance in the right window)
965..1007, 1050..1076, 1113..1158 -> 5.2 K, 170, 133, 163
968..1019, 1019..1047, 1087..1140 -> 2.9 K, 168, 149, 162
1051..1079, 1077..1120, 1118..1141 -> -3.7 K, 135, 162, 162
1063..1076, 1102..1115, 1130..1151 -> -1.4 K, 130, 164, 163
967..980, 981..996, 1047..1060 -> -0.8 K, 167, 171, 146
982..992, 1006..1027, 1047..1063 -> 1.5 K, 171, 147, 140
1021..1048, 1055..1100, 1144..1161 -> 3.0 K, 151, 145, 163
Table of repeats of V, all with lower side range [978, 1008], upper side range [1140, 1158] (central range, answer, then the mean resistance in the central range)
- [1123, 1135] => 0.01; 162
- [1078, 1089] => 0.04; 160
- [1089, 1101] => 0.03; 161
